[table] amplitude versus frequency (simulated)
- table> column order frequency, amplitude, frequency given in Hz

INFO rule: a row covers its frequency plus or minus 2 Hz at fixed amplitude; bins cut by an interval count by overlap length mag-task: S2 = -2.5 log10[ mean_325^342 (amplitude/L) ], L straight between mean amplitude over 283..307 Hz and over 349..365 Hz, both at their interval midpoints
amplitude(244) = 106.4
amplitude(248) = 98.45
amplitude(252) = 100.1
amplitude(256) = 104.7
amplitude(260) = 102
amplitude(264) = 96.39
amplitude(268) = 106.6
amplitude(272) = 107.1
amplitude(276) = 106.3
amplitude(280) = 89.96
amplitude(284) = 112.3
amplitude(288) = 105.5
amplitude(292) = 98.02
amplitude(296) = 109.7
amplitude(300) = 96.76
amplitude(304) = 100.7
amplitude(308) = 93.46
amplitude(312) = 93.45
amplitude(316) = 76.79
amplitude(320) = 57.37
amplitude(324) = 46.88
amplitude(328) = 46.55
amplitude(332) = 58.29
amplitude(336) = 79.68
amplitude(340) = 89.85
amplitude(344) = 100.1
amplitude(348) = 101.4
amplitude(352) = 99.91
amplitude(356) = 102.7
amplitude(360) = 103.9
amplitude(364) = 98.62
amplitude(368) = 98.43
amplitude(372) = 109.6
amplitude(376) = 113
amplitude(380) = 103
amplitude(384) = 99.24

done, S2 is 0.45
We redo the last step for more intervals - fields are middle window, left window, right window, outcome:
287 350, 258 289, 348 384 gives 0.22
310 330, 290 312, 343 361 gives 0.48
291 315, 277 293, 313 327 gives -0.21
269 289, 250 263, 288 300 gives -0.02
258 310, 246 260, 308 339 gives -0.18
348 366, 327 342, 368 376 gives -0.10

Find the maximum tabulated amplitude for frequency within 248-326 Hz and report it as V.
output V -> 112.3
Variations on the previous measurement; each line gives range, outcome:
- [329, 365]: 103.9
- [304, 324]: 100.7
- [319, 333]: 58.29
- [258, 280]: 107.1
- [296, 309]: 109.7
